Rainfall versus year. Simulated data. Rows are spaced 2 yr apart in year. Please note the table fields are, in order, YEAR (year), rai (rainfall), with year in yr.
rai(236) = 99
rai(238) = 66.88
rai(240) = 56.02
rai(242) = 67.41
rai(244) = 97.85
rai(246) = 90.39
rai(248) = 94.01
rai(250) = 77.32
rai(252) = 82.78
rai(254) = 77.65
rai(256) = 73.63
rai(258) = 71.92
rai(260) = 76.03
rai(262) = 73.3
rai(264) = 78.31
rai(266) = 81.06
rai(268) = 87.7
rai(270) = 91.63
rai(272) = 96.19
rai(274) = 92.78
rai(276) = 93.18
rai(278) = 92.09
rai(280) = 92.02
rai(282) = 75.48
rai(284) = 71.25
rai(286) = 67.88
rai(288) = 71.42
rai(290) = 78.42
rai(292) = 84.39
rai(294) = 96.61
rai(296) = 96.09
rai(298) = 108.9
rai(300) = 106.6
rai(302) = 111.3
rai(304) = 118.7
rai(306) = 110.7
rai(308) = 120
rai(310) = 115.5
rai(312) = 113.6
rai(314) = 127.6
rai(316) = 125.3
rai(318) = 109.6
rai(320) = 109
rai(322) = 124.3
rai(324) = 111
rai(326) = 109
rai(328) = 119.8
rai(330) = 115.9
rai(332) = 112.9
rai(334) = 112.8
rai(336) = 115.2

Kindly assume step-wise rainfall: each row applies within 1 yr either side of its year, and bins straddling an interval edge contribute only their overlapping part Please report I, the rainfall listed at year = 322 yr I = 124.3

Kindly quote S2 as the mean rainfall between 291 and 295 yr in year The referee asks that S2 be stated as 90.5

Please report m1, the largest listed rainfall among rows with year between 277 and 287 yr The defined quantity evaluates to 92.09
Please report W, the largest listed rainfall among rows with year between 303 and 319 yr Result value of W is 127.6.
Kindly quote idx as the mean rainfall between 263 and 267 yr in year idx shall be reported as 79.7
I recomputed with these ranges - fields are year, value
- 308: 120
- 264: 78.31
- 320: 109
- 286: 67.88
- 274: 92.78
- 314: 127.6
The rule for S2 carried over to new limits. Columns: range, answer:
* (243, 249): 94.1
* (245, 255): 84.4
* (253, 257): 75.6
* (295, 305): 108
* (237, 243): 63.4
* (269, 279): 93.2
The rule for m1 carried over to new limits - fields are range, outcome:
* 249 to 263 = 82.78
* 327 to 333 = 119.8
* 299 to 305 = 118.7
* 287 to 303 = 111.3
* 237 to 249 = 97.85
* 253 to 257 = 77.65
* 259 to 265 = 78.31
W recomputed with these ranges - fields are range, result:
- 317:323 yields 124.3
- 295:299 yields 108.9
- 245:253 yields 94.01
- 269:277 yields 96.19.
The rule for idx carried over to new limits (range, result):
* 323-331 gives 114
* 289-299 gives 92.9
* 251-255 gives 80.2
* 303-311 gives 116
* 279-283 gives 83.8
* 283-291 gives 72.2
